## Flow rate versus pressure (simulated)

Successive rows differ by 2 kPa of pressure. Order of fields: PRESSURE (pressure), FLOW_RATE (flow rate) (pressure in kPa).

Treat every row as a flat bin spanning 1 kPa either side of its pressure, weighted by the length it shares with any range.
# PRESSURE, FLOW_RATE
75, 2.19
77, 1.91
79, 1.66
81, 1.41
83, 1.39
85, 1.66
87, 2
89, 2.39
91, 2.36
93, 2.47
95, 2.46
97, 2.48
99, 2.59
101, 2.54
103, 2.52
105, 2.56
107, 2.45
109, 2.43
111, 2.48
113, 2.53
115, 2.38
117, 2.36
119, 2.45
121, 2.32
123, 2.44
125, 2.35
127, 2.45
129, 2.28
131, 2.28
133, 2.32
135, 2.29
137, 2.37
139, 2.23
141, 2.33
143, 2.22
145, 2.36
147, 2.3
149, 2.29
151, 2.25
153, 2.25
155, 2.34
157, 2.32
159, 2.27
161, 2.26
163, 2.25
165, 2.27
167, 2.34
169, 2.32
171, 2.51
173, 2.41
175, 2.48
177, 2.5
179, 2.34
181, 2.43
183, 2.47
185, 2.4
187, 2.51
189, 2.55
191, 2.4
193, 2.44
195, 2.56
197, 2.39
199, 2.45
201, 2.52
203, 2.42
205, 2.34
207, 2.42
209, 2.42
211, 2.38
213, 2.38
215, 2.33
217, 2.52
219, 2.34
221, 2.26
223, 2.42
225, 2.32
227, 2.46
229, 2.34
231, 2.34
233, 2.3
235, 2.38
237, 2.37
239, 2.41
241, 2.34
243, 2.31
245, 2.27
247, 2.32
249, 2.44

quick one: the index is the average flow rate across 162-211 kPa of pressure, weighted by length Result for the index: 2.42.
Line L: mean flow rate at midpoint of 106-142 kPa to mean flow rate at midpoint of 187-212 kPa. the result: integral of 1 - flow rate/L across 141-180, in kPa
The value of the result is 1.26 kPa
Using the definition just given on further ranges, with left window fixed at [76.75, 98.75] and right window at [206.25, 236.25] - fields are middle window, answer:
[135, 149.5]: -0.82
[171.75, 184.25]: -0.96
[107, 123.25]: -2.44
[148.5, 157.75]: -0.36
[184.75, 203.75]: -1.33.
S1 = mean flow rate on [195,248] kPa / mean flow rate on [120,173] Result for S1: 1.0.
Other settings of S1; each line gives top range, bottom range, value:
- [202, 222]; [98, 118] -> 0.96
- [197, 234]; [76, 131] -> 1.05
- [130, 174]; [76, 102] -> 1.10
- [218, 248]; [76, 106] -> 1.09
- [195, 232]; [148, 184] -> 1.02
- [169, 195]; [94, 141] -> 1.02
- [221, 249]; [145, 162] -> 1.03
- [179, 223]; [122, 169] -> 1.05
